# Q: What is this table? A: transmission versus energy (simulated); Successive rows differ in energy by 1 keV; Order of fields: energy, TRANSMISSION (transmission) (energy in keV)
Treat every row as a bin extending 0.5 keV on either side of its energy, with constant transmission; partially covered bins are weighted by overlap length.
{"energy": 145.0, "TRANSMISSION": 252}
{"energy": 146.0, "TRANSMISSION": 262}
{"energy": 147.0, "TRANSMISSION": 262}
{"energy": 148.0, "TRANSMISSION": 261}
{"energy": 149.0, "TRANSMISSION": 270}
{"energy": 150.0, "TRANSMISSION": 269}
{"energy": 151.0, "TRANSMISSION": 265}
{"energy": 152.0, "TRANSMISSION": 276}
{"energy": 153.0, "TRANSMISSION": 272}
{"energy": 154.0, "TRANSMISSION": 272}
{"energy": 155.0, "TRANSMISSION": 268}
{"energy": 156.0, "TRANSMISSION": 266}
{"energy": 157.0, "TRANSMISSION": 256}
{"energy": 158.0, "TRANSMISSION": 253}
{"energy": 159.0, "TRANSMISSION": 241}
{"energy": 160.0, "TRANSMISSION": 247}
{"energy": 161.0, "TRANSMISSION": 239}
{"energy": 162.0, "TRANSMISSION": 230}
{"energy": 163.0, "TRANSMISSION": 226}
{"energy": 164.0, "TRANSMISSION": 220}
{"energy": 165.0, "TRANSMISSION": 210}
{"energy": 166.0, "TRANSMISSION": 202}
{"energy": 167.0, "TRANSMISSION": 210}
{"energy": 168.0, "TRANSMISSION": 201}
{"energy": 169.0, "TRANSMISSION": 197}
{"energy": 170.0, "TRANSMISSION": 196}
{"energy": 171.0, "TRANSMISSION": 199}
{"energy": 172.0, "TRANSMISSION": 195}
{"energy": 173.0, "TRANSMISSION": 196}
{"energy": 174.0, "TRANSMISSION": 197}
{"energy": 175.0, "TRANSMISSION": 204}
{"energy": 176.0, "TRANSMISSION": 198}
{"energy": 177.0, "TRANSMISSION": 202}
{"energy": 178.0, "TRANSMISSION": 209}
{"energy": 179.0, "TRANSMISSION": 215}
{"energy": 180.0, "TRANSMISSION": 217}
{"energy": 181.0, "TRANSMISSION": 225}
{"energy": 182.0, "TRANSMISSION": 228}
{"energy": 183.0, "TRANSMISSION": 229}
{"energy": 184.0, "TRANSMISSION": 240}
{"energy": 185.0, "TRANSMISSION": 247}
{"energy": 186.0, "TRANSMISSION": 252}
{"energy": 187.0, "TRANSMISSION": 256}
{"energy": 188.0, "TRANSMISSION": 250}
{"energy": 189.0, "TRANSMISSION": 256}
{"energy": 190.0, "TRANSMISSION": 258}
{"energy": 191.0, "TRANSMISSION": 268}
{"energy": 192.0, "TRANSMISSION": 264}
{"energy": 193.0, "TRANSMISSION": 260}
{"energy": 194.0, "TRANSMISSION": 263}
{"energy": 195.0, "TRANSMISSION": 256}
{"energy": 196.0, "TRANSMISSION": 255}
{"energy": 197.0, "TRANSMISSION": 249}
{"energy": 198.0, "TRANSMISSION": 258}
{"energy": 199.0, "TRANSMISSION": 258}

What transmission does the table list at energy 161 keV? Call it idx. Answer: 239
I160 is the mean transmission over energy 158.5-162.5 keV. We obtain 239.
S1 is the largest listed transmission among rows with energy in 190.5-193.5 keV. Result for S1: 268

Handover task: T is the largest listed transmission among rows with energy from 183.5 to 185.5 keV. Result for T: 247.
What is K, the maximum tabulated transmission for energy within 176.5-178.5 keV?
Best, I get 209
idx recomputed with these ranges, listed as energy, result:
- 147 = 262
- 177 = 202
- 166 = 202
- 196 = 255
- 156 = 266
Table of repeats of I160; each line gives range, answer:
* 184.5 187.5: 252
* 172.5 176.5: 199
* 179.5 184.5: 228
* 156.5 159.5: 250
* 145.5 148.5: 262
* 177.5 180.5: 214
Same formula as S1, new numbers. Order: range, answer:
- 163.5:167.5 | 220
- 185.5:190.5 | 258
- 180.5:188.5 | 256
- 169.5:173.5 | 199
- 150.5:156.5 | 276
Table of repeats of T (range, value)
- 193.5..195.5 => 263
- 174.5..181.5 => 225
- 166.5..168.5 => 210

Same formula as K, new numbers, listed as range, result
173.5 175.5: 204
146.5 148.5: 262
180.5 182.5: 228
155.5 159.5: 266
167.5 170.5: 201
